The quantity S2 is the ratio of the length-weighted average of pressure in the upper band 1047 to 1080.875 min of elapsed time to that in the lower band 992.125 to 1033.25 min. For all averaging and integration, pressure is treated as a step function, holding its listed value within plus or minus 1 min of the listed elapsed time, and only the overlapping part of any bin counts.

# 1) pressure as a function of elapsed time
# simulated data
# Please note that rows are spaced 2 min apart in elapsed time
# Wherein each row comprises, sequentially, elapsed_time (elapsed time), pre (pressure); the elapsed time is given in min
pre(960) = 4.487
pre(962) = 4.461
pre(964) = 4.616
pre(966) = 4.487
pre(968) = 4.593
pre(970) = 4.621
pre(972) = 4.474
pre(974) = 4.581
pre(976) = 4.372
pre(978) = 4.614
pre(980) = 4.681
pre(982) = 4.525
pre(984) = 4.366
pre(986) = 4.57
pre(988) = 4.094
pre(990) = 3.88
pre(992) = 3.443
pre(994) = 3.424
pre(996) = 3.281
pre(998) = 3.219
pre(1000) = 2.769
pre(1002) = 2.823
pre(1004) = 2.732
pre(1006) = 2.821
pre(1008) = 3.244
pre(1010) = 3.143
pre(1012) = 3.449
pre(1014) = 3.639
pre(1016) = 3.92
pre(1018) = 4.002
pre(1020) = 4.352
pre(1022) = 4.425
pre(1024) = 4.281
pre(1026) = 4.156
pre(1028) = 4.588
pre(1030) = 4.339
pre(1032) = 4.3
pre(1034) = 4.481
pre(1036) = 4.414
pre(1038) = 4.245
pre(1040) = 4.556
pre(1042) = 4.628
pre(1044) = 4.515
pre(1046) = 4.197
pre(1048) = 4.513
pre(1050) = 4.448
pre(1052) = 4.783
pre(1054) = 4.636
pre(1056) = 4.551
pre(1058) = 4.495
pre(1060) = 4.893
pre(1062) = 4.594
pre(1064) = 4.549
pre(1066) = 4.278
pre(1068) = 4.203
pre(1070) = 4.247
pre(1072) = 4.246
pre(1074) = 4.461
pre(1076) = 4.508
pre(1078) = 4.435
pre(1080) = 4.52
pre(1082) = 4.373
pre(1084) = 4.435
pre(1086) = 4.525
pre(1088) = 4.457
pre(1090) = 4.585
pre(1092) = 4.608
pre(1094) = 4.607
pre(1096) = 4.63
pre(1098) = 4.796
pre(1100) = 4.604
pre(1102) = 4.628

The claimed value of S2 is 1.23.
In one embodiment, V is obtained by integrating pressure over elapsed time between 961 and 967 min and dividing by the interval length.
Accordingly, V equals 4.52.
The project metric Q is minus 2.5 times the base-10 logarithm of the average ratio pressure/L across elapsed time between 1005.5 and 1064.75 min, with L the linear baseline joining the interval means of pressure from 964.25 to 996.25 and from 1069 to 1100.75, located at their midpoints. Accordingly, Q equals 0.038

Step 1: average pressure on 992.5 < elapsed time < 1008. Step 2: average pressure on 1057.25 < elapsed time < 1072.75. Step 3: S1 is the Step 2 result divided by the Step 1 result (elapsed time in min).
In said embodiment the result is 1.46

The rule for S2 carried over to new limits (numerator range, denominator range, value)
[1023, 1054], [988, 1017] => 1.34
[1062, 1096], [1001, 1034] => 1.18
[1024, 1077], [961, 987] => 0.98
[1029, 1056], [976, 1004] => 1.18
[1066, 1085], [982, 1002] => 1.19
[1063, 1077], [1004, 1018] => 1.29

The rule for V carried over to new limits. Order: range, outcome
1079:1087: 4.46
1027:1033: 4.41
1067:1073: 4.23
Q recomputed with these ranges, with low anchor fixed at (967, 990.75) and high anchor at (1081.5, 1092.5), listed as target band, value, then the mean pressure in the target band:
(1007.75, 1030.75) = 0.13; 3.98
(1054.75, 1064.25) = -0.03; 4.62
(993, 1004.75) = 0.41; 3.05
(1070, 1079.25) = 0.02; 4.4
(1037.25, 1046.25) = 0.01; 4.45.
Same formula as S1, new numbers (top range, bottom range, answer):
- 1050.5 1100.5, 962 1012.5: 1.16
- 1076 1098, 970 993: 1.04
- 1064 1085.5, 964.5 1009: 1.12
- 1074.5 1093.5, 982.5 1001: 1.22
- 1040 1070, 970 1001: 1.12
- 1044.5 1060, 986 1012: 1.38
